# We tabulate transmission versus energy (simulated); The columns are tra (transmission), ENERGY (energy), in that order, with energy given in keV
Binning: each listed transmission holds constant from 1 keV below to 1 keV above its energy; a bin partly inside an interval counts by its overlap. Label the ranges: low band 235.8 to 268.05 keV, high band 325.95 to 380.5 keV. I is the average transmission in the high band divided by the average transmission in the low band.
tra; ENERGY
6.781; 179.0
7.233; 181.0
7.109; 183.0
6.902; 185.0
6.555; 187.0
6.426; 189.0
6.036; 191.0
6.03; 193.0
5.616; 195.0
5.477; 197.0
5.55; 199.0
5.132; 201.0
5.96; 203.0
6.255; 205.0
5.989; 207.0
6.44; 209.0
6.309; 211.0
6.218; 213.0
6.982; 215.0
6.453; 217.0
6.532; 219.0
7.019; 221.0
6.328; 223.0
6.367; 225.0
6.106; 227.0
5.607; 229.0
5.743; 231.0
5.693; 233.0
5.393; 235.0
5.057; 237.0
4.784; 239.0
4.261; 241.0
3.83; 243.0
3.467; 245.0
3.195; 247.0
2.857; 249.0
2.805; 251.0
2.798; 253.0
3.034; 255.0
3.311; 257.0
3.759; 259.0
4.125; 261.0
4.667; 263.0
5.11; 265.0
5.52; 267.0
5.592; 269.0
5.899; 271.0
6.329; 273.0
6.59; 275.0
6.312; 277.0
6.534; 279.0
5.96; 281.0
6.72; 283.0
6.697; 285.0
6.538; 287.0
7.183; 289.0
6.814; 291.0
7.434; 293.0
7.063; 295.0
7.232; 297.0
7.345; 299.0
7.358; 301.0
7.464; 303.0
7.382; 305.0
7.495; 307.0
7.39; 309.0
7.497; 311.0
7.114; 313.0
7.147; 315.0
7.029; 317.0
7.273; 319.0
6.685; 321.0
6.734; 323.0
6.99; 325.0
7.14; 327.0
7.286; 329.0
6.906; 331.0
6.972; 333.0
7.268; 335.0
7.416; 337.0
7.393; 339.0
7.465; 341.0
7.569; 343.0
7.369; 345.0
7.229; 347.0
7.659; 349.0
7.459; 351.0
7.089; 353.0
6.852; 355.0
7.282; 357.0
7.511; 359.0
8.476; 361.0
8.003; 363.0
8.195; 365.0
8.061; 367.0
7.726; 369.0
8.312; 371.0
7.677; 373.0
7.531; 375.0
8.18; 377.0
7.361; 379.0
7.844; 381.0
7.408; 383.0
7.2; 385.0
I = 1.9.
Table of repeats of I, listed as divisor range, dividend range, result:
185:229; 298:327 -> 1.17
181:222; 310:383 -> 1.19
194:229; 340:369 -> 1.24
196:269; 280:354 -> 1.40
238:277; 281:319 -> 1.63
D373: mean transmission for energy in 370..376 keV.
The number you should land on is 7.84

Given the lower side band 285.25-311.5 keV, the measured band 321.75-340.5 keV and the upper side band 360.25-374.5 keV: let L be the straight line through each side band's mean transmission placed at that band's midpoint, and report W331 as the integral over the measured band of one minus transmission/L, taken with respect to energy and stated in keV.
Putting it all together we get 1.2 keV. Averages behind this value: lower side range 7.23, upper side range 8.04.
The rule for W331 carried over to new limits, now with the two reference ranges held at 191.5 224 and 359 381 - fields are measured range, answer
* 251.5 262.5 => 5.35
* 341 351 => 0.27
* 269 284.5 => 1.36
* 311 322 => 0.37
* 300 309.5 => -0.28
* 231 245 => 3.60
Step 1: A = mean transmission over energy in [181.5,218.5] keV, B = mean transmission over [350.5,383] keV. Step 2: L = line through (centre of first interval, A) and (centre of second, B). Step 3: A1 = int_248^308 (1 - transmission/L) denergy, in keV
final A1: 10.0 keV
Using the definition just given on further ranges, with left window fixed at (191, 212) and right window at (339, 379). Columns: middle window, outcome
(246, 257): 5.9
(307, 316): -0.2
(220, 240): 1.2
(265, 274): 1.2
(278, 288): 0.5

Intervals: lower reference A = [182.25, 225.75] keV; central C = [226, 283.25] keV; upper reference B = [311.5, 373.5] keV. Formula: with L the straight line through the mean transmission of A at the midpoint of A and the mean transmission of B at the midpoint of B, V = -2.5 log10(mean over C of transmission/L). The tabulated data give 0.350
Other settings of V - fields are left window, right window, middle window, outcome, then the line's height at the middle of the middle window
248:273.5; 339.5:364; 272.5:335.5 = -0.215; 5.79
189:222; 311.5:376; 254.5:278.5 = 0.299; 6.69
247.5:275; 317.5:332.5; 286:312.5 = -0.218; 5.93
